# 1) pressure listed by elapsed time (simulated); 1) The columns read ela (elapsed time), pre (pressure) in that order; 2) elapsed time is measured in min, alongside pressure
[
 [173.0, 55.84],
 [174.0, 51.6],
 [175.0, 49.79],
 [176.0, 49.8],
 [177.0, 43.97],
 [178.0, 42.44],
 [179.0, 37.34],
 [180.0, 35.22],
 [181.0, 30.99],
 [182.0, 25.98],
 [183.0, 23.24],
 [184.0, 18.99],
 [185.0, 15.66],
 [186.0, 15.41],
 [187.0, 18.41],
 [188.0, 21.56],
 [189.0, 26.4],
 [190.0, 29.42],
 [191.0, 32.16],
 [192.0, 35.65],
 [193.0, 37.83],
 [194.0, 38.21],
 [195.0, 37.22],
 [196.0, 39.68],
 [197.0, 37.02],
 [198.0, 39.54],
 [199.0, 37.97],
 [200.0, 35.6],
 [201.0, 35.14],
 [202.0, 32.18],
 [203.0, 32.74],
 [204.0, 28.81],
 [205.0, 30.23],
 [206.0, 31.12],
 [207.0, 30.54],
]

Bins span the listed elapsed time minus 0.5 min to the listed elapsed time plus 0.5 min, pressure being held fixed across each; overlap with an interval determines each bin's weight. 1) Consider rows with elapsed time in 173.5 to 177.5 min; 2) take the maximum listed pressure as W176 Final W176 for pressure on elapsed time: 51.6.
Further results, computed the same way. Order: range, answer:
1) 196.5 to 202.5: 39.54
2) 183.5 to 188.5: 21.56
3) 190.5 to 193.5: 37.83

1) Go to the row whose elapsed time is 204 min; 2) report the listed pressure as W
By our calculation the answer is 28.81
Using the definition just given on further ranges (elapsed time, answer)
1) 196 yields 39.68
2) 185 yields 15.66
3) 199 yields 37.97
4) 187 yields 18.41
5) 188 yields 21.56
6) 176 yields 49.8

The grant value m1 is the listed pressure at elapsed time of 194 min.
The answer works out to 38.21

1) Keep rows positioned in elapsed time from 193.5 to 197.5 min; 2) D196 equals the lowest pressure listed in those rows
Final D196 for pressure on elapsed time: 37.02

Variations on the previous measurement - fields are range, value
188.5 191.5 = 26.4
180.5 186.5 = 15.41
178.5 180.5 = 35.22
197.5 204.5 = 28.81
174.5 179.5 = 37.34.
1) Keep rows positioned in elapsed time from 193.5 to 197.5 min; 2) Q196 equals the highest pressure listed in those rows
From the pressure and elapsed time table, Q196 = 39.68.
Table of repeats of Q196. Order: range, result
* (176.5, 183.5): 43.97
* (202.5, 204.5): 32.74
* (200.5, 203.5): 35.14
